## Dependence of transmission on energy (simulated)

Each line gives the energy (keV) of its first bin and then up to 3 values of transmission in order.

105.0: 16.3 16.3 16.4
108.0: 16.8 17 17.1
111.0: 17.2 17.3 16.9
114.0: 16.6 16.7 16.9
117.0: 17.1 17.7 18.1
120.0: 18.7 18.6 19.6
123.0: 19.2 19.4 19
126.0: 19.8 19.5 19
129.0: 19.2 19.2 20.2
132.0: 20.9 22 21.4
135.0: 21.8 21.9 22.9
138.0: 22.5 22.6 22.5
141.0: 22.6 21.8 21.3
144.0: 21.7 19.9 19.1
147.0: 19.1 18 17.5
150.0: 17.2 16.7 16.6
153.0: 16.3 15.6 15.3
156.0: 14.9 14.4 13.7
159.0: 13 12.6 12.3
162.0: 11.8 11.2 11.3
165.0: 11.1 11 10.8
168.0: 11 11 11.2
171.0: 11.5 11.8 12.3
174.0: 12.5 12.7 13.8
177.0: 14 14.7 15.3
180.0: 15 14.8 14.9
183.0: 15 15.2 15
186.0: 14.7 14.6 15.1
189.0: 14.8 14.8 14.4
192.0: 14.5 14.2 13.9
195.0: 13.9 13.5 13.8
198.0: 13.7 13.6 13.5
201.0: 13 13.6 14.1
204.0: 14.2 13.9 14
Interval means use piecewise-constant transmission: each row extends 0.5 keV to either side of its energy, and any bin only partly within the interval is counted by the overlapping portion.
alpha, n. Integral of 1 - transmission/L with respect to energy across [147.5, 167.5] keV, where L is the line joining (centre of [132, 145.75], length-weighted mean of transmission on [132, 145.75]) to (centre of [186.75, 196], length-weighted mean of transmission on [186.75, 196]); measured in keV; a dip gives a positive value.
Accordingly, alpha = 5.4 keV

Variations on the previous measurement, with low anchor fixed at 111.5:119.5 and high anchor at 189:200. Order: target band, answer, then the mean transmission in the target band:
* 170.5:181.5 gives 0.9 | 13.5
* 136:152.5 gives -4.3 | 20.2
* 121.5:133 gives -2.0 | 19.7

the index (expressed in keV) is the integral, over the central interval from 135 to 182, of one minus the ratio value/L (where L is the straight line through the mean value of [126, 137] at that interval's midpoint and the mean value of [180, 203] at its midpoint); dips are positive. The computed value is 5.8 keV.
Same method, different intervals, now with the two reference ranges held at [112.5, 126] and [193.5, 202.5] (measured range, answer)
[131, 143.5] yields -3.6 keV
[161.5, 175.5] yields 3.5 keV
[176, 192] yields -0.4 keV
